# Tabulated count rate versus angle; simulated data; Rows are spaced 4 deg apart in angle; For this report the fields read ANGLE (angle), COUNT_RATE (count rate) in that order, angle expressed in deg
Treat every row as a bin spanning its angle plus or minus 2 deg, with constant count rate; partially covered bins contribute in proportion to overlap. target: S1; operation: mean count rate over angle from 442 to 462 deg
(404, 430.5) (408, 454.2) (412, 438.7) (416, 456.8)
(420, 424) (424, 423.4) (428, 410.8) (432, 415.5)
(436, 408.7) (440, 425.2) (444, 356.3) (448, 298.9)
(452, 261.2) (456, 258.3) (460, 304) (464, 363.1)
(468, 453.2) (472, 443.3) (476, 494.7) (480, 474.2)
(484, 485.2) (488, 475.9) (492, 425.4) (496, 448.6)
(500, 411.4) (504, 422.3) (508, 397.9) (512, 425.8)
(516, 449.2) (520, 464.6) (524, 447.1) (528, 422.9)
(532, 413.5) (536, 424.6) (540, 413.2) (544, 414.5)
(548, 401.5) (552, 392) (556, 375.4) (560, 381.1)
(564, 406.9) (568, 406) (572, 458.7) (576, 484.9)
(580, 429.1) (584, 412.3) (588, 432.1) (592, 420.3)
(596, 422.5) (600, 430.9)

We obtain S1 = 296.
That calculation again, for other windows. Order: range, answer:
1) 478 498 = 462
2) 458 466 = 334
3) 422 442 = 417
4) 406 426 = 439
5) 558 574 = 413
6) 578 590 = 424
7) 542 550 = 408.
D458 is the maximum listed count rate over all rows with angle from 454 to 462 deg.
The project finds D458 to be 304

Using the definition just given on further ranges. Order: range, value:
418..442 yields 425.2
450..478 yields 494.7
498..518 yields 449.2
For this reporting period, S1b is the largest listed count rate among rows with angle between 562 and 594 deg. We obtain 484.9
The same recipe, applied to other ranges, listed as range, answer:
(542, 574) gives 458.7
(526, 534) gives 422.9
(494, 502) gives 448.6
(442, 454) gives 356.3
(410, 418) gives 456.8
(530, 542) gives 424.6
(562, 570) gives 406.9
